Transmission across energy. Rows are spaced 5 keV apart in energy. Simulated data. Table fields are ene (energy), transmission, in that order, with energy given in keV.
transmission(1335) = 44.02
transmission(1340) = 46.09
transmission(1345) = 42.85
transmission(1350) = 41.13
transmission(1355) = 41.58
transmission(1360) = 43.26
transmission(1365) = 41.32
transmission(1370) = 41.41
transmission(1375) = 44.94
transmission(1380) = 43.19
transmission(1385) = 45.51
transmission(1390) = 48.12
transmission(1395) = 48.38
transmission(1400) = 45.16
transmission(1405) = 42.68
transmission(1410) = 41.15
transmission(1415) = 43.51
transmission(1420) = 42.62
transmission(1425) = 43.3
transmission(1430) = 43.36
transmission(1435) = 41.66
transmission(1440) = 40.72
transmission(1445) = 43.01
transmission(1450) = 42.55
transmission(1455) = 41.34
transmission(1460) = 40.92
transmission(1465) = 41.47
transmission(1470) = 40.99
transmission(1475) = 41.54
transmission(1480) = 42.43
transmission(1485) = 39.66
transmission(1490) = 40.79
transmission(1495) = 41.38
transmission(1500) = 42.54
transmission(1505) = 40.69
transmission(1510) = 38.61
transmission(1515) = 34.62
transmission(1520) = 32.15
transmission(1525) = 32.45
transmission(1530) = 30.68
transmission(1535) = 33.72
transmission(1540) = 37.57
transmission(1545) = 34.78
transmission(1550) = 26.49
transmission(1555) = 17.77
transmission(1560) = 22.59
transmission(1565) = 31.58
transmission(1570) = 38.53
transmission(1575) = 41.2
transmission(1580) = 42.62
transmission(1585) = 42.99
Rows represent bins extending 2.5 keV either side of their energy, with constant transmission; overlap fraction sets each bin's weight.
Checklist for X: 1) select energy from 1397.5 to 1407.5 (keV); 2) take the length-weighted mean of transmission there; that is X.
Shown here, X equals 43.9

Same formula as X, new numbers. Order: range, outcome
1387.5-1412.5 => 45.1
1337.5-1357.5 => 42.9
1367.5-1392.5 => 44.6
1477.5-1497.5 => 41.1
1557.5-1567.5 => 27.1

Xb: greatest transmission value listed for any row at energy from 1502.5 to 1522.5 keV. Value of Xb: 40.69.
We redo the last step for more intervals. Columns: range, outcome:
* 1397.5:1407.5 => 45.16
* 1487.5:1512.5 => 42.54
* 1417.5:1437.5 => 43.36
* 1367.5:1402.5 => 48.38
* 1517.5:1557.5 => 37.57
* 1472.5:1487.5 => 42.43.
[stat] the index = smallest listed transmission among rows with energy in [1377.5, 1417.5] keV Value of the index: 41.15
